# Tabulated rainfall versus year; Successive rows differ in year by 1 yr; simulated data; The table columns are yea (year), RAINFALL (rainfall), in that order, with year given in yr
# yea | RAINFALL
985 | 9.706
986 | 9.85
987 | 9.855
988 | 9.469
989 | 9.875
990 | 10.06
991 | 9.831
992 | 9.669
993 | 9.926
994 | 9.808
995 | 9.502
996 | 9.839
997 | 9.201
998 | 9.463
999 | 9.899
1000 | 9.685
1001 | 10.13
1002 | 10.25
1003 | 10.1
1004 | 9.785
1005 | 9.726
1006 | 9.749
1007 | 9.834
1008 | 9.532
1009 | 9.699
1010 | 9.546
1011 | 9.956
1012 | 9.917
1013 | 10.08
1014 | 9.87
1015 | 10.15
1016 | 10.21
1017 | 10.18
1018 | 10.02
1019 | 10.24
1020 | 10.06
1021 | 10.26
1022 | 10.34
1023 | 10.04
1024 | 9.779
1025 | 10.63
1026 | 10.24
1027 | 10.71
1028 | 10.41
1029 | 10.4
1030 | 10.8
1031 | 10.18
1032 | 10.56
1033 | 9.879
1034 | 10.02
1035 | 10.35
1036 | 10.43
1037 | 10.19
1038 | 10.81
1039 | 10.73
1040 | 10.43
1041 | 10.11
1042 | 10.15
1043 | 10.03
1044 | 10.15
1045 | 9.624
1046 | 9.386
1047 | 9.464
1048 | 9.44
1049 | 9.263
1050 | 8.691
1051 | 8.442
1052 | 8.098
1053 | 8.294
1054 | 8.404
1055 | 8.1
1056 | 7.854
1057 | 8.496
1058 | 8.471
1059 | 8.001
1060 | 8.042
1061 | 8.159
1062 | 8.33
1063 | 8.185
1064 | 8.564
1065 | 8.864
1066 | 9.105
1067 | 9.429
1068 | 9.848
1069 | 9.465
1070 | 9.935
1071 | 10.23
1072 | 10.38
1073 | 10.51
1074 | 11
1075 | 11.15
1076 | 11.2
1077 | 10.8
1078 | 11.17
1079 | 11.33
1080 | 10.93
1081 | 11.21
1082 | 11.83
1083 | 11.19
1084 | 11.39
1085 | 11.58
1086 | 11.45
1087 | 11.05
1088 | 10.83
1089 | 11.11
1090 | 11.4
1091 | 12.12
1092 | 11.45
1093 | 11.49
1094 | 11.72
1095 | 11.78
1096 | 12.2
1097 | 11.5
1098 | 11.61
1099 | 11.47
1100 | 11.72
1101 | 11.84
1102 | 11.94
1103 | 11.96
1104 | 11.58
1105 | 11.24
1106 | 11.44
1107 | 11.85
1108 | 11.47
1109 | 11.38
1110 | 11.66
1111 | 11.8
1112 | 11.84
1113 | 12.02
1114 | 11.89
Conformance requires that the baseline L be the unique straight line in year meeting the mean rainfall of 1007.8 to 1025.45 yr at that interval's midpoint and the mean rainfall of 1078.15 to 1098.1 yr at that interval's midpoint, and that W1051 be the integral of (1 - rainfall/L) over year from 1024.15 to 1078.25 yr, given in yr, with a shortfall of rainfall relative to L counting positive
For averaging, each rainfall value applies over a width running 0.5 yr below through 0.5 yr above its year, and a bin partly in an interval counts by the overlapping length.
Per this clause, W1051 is 5.3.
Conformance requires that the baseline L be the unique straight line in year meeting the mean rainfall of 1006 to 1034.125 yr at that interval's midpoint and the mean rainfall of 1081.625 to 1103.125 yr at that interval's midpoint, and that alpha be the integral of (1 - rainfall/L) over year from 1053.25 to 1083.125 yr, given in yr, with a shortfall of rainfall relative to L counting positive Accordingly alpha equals 3.9 yr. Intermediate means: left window 10.1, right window 11.6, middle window 9.64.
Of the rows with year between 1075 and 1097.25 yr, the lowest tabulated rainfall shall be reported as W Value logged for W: 10.8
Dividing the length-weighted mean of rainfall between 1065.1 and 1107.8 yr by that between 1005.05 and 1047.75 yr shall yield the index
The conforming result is 1.10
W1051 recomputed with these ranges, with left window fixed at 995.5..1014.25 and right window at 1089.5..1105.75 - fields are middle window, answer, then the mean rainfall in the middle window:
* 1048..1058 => 2.2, 8.46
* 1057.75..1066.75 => 2.1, 8.44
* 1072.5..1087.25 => 0.2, 11.2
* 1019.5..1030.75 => -0.1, 10.3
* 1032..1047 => 0.5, 10.2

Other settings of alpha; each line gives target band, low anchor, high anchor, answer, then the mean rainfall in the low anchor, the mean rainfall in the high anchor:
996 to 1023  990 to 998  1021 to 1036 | 0.1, 9.69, 10.3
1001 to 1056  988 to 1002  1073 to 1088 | 2.4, 9.77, 11.2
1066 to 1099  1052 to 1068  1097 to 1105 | -2.7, 8.45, 11.7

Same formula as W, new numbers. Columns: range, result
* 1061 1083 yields 8.159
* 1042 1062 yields 7.854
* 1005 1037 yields 9.532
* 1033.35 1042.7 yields 10.02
